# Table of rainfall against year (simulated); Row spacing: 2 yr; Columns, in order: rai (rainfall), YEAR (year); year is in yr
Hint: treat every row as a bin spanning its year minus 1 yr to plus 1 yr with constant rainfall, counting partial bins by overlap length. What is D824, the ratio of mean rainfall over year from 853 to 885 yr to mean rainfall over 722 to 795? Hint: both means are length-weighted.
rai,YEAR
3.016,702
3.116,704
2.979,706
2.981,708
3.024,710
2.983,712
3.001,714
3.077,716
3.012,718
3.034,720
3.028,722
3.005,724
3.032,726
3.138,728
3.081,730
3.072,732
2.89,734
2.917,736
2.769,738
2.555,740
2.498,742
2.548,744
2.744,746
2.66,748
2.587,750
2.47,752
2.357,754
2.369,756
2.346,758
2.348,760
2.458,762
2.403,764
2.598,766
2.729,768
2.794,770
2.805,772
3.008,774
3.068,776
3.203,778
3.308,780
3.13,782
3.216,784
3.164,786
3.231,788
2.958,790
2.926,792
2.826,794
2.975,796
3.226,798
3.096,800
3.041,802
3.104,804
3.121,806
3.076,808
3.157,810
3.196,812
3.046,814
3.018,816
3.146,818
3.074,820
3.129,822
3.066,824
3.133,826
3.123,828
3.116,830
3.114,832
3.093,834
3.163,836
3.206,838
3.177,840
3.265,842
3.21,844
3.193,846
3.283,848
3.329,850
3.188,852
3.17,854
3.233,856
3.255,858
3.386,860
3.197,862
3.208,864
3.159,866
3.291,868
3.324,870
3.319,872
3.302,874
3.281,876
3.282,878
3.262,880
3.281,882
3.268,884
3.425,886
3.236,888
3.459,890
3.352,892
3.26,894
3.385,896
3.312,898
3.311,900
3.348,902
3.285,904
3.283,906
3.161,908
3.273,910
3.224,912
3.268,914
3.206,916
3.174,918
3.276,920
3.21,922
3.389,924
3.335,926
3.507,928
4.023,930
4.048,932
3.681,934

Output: 1.16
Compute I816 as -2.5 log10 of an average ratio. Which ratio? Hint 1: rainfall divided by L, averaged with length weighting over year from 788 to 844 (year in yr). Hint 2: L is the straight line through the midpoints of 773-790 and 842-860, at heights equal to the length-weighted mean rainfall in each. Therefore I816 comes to 0.03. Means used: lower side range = 3.15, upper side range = 3.24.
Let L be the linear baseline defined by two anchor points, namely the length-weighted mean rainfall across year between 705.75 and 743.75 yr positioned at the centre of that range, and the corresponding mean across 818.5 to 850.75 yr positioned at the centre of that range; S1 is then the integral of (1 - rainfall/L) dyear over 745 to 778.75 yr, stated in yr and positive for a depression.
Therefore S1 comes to 4.2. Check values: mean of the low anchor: 2.94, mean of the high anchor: 3.17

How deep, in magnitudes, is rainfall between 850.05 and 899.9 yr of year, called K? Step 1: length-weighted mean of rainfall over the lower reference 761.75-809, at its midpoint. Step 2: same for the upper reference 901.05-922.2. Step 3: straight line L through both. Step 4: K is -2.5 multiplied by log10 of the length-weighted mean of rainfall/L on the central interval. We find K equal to -0.039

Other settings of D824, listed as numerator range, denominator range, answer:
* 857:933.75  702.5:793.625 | 1.17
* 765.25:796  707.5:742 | 1.01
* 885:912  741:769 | 1.32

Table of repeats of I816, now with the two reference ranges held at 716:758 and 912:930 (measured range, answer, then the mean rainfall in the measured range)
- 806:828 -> -0.03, 3.11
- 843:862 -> -0.04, 3.25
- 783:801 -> -0.04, 3.07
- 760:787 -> 0.00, 2.89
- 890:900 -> -0.03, 3.34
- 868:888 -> -0.03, 3.3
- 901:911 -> 0.01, 3.27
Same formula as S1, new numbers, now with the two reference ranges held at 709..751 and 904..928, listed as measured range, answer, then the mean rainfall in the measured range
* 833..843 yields -0.2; 3.18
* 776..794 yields -0.7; 3.12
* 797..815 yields -0.4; 3.12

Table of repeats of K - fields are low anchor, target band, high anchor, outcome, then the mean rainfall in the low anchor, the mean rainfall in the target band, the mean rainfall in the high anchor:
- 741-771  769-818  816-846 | -0.09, 2.53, 3.07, 3.14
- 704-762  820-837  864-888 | 0.00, 2.8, 3.11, 3.28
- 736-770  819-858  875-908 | -0.05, 2.55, 3.17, 3.31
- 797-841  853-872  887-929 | -0.01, 3.12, 3.25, 3.3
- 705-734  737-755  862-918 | 0.19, 3.03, 2.58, 3.28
